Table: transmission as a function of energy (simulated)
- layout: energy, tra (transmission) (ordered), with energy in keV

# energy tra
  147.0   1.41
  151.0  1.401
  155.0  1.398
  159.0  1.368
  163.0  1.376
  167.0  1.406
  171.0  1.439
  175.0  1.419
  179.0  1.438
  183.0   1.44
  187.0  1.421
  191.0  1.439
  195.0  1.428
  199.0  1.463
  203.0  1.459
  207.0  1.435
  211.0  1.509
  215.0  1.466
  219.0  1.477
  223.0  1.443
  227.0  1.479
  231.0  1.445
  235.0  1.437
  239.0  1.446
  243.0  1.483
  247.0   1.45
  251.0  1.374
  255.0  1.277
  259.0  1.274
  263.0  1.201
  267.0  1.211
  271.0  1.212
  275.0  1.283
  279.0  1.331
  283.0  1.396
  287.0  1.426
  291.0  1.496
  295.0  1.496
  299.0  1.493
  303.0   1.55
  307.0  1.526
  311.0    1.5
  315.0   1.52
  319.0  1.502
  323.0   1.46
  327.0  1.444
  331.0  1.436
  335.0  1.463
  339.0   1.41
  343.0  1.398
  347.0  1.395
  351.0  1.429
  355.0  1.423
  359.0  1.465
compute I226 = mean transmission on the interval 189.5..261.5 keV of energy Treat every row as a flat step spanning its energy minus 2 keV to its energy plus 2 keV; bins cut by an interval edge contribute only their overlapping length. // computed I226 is 1.43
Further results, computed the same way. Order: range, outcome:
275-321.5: 1.47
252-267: 1.25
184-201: 1.44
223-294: 1.37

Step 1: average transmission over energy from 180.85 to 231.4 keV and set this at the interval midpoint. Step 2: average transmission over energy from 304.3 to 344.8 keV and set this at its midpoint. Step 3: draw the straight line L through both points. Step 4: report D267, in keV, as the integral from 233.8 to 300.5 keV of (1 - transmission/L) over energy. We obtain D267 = 4.3 keV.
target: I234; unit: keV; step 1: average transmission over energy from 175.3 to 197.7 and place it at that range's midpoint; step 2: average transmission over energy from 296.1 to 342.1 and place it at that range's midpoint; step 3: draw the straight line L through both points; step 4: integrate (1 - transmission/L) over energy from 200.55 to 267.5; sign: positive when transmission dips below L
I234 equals 1.9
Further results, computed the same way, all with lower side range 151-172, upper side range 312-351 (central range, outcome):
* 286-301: -0.47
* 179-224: -1.41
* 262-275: 1.90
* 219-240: -0.54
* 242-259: 0.56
